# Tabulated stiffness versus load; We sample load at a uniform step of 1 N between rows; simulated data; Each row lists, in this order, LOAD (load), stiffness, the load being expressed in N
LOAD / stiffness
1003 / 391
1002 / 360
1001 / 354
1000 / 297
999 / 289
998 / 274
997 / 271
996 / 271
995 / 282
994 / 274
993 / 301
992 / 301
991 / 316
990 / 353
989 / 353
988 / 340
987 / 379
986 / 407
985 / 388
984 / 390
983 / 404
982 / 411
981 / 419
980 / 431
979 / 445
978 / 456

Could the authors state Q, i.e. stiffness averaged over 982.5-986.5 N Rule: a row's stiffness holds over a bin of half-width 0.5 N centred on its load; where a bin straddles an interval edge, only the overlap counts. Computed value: 397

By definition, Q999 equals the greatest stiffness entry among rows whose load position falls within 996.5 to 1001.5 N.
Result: 354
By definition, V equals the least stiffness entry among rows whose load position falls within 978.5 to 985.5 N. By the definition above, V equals 388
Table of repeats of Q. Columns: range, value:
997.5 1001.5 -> 304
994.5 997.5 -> 275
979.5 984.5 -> 411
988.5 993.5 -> 325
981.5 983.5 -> 408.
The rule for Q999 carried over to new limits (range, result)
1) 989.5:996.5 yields 353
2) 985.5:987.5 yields 407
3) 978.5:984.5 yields 445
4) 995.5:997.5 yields 271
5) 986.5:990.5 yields 379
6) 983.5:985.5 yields 390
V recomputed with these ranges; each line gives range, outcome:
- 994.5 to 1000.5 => 271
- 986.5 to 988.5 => 340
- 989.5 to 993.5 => 301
